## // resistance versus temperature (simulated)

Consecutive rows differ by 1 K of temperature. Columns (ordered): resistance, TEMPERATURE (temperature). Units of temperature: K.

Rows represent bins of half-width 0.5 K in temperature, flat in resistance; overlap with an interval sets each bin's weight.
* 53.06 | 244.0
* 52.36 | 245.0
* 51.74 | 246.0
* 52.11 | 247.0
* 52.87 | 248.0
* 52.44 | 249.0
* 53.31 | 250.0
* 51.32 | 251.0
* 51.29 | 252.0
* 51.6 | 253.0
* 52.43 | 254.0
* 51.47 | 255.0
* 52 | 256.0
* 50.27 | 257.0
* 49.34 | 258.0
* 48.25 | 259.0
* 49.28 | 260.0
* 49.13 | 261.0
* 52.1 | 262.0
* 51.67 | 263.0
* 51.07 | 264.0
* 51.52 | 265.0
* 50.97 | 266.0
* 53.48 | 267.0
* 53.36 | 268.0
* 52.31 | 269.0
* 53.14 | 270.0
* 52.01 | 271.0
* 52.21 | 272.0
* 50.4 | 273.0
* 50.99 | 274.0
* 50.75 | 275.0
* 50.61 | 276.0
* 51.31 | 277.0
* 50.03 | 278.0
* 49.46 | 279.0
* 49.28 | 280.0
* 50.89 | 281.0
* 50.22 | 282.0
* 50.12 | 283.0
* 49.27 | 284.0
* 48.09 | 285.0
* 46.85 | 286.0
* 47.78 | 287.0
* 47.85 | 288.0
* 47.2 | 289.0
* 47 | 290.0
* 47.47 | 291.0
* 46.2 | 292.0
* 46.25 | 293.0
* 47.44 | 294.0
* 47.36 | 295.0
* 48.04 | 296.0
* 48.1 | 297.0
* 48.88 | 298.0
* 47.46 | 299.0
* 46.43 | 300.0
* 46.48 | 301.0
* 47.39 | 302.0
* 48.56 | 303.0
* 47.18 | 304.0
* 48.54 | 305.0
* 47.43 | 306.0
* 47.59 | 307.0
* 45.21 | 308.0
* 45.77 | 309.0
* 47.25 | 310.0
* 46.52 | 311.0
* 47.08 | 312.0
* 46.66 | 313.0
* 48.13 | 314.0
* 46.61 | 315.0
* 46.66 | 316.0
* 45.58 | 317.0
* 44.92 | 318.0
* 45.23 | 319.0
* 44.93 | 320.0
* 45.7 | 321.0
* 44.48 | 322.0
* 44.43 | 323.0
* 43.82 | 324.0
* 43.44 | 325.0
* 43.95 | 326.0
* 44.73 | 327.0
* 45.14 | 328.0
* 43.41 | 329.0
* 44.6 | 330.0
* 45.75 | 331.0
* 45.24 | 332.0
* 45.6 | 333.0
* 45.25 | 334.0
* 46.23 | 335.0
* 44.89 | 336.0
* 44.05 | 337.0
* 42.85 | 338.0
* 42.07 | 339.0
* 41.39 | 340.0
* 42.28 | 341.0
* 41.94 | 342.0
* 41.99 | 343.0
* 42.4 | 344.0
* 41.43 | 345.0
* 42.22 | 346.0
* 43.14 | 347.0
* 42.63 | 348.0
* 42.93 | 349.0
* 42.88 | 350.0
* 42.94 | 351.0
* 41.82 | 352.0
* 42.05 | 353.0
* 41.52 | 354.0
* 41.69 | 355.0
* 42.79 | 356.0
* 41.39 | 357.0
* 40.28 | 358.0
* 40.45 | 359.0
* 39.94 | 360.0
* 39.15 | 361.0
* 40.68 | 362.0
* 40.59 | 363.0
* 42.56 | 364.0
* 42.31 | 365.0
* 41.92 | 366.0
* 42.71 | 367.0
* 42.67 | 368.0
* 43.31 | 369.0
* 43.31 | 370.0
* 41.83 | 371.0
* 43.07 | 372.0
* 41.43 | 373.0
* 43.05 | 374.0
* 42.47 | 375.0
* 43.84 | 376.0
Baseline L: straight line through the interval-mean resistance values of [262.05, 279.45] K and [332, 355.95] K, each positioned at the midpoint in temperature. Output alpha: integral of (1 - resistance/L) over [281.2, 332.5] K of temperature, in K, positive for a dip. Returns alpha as 0.7 K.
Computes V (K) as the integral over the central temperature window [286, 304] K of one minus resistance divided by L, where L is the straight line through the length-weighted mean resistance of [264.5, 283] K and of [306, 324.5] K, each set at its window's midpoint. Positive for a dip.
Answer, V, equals 0.4 K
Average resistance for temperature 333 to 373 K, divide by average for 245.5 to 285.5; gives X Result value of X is 0.83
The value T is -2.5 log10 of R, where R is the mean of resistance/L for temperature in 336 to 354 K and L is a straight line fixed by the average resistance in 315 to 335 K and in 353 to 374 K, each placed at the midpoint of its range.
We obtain 0.02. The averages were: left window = 45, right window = 41.7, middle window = 42.5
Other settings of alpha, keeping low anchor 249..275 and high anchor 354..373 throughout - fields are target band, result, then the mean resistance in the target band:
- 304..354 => 0.53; 44.5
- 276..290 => 0.09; 49.1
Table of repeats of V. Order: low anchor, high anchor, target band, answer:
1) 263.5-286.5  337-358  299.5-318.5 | 0.0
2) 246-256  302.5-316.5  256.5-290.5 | -0.1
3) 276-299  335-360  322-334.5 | -0.1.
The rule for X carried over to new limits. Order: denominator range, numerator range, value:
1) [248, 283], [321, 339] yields 0.87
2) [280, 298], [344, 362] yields 0.87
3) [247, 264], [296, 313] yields 0.92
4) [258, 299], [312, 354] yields 0.89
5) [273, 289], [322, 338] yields 0.90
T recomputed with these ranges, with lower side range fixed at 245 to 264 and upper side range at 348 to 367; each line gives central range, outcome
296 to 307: -0.02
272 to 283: -0.03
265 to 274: -0.05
